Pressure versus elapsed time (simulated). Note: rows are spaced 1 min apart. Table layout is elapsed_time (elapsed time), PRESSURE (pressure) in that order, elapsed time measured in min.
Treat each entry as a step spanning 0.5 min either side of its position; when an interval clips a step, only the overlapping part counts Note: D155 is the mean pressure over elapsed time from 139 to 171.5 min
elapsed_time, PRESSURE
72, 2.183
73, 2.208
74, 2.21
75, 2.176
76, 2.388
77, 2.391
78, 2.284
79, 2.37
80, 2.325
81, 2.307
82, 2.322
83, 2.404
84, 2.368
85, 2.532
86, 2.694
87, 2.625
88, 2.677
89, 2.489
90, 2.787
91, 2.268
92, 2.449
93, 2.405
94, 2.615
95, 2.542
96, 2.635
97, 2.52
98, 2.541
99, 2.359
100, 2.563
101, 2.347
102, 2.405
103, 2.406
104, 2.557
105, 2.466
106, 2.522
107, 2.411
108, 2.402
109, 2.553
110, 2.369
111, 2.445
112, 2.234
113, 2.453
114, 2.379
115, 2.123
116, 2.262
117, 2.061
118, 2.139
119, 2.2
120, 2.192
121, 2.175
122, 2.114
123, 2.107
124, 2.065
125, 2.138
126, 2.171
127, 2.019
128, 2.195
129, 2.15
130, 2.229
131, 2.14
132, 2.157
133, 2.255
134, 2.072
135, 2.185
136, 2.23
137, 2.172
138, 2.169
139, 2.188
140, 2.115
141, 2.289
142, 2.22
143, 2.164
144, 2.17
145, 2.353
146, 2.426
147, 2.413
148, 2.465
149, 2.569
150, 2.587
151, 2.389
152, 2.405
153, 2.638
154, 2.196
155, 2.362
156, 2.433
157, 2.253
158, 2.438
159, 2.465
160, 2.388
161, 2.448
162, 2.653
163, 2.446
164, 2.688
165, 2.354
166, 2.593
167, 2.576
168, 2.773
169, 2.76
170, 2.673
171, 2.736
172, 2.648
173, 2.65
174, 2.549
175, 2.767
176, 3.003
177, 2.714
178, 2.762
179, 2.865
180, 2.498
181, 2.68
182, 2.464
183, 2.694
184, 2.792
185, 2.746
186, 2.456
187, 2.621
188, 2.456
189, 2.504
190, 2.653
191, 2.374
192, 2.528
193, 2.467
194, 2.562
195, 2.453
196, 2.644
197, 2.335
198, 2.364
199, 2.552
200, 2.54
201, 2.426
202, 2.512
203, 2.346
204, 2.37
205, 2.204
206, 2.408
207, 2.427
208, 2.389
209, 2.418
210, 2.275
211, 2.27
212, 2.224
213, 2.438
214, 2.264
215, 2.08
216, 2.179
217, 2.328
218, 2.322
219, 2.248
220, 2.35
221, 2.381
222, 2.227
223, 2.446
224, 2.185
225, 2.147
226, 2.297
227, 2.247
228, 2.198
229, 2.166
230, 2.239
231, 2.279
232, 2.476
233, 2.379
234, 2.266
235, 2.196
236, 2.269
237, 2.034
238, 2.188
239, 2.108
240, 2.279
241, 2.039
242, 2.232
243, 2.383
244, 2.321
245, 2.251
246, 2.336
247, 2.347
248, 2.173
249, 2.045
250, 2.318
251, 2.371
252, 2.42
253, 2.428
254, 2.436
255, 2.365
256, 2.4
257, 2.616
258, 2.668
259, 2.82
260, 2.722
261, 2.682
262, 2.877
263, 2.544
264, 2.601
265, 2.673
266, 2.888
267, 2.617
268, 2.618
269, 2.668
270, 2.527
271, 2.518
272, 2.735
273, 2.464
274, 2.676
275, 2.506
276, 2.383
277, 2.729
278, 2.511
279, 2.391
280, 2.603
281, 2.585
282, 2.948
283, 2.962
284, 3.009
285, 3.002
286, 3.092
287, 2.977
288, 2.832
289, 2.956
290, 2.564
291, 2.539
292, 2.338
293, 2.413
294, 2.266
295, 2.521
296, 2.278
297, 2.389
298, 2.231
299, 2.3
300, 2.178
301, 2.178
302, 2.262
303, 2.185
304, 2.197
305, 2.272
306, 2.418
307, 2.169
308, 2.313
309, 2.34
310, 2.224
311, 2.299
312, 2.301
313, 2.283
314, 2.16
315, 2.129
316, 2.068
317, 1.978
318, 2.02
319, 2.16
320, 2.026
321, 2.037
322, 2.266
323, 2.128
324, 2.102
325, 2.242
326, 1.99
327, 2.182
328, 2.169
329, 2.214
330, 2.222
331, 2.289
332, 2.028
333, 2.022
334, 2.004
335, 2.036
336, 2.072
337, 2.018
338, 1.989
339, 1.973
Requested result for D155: 2.45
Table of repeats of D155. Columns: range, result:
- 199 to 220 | 2.34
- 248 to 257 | 2.35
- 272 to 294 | 2.68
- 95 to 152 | 2.3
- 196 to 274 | 2.39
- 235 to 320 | 2.44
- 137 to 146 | 2.22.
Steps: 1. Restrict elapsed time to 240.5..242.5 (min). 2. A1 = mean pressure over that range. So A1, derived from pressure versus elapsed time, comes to 2.14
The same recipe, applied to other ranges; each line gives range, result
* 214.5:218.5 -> 2.23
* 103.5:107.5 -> 2.49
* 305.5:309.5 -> 2.31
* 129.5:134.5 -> 2.17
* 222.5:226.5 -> 2.27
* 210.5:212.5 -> 2.25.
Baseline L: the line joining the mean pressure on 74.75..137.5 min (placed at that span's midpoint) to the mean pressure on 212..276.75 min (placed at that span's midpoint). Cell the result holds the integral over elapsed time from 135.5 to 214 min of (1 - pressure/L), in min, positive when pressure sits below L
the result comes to -3.7 min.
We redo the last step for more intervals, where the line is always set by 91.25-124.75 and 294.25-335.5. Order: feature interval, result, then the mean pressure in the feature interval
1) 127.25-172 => -0.99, 2.38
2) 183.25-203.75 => -2.02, 2.52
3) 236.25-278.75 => -4.28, 2.46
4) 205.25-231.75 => -0.19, 2.29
